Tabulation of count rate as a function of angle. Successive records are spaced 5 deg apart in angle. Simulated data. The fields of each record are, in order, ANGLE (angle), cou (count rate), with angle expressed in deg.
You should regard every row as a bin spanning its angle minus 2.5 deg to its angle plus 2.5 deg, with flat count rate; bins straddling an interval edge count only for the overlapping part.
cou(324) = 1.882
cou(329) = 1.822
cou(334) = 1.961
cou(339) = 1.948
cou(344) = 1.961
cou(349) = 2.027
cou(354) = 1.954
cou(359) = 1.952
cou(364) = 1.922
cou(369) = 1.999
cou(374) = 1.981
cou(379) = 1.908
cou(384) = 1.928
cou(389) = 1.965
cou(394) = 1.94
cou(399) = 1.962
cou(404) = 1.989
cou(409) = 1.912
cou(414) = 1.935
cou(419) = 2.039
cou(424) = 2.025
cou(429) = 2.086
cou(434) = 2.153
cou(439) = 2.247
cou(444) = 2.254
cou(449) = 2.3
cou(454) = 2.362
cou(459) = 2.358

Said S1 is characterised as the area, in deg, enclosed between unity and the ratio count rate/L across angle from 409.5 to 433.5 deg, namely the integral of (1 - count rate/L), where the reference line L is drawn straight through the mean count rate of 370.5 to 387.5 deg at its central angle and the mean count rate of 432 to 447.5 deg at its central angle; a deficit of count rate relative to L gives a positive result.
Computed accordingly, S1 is 1.3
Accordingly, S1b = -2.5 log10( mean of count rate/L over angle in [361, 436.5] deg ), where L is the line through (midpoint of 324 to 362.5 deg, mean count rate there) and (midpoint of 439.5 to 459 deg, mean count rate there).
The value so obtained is 0.08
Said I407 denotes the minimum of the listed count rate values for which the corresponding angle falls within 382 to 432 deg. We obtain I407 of 1.912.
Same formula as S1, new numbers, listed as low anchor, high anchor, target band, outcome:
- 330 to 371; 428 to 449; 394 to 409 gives 1.02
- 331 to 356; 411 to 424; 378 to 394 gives 0.36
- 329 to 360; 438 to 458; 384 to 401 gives 1.31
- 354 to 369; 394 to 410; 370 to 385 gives 0.05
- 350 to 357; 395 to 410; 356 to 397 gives 0.29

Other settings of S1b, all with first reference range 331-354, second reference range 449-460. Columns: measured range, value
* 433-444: 0.036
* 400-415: 0.126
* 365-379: 0.054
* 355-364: 0.045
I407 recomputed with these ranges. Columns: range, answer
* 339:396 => 1.908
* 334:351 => 1.948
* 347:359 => 1.952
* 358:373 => 1.922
